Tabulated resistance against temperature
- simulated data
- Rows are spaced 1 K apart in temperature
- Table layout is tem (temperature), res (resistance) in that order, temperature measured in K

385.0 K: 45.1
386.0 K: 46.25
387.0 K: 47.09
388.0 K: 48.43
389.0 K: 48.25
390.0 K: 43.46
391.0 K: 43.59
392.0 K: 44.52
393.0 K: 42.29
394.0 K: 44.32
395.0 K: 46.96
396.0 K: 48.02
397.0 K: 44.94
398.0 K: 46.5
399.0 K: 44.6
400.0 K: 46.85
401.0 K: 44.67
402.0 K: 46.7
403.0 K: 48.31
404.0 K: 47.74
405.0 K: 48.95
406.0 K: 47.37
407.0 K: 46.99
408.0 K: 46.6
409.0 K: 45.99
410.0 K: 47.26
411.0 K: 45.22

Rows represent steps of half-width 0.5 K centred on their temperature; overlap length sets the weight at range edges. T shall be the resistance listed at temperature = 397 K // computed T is 44.94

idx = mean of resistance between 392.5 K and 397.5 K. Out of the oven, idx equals 45.3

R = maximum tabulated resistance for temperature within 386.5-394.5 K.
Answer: 48.43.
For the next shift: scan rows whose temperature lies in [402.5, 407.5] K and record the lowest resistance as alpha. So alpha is 46.99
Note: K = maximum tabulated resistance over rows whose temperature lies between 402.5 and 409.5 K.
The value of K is 48.95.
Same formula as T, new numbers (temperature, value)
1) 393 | 42.29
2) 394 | 44.32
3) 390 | 43.46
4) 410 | 47.26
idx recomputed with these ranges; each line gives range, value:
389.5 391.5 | 43.5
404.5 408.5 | 47.5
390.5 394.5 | 43.7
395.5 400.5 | 46.2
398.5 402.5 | 45.7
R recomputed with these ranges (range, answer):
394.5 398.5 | 48.02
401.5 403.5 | 48.31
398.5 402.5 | 46.85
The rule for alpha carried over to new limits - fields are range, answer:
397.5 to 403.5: 44.6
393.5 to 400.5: 44.32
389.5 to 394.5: 42.29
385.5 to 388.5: 46.25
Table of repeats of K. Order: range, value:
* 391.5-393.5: 44.52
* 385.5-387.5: 47.09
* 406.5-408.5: 46.99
